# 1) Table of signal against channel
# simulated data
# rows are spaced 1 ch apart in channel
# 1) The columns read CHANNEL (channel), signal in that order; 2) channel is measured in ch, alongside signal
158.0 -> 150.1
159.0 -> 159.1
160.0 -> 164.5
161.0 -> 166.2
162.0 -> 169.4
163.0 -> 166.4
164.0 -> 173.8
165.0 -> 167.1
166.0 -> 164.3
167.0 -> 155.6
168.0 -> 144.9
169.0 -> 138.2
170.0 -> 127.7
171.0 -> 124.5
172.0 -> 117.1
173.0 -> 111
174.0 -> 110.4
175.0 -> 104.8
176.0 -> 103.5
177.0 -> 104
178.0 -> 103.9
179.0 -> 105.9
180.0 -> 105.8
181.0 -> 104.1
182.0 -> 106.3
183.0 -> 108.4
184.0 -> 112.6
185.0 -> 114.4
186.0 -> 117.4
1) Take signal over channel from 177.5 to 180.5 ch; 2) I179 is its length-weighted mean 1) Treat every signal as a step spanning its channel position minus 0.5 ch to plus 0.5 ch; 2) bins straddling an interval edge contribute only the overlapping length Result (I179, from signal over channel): 105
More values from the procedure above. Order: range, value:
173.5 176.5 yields 106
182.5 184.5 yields 110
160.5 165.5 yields 169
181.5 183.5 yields 107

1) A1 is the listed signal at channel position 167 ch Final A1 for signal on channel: 155.6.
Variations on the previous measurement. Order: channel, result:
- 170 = 127.7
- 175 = 104.8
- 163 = 166.4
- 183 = 108.4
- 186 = 117.4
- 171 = 124.5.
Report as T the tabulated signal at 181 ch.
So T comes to 104.1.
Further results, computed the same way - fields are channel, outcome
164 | 173.8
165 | 167.1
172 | 117.1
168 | 144.9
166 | 164.3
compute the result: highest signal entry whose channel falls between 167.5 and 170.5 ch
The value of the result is 144.9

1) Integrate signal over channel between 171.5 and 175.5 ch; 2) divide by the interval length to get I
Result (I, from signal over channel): 111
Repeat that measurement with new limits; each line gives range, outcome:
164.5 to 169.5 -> 154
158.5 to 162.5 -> 165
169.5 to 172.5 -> 123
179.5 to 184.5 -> 107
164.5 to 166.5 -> 166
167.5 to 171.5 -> 134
